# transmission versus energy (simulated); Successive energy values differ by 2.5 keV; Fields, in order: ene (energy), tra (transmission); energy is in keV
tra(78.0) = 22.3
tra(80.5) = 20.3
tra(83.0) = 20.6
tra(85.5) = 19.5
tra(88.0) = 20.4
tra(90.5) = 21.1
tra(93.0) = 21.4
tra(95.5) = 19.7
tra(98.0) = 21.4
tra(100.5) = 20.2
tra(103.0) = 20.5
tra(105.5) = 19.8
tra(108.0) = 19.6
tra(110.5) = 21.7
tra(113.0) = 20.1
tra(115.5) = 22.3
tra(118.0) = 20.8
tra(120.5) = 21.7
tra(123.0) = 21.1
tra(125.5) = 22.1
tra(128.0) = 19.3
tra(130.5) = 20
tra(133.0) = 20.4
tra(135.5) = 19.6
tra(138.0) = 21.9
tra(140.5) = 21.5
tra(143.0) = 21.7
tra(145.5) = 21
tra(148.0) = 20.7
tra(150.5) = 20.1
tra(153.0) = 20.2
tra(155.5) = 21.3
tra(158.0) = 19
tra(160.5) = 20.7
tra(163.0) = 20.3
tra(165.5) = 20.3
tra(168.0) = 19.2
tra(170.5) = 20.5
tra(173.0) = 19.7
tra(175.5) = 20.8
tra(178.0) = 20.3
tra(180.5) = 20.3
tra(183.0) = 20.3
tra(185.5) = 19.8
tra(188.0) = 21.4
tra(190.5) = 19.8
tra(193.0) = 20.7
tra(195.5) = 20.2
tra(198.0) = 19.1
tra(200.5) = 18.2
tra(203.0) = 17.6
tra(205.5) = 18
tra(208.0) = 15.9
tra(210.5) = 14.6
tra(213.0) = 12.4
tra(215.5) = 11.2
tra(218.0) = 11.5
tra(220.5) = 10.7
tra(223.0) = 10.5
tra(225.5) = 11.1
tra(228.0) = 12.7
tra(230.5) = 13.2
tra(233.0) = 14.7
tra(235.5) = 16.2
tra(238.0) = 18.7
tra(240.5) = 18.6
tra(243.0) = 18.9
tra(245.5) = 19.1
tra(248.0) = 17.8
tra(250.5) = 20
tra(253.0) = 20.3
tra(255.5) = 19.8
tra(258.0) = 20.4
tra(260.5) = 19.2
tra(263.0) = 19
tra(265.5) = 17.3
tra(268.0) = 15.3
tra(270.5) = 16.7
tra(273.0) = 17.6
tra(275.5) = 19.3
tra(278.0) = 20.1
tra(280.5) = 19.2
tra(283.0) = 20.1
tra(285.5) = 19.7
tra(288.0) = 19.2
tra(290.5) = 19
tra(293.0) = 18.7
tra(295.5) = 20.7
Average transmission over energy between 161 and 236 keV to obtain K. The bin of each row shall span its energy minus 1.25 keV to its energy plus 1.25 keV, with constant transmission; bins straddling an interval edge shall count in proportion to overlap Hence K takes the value 17.1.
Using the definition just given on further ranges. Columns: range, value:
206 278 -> 16.3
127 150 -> 20.7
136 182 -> 20.5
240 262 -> 19.4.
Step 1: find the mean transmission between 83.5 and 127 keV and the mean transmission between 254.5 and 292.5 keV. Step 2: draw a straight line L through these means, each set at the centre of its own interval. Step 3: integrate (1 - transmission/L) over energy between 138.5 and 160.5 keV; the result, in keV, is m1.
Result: -0.5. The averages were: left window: 20.8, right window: 18.8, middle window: 20.7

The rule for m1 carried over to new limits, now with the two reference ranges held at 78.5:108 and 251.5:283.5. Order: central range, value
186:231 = 8.8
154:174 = -0.4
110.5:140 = -1.1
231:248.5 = 1.4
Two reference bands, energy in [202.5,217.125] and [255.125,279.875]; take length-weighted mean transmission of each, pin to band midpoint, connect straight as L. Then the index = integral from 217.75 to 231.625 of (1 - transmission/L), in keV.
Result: 3.61 keV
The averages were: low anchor 14.7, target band 11.6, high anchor 18.4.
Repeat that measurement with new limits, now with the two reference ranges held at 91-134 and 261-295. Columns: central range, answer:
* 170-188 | -0.4 keV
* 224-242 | 3.9 keV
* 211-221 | 3.9 keV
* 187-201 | -0.2 keV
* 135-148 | -0.5 keV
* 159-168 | -0.1 keV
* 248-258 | -0.5 keV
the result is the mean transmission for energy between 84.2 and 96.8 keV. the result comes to 20.4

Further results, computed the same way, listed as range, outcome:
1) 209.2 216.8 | 12.7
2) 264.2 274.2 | 16.7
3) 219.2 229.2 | 11.2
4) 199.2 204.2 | 17.9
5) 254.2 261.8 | 19.8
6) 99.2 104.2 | 20.4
